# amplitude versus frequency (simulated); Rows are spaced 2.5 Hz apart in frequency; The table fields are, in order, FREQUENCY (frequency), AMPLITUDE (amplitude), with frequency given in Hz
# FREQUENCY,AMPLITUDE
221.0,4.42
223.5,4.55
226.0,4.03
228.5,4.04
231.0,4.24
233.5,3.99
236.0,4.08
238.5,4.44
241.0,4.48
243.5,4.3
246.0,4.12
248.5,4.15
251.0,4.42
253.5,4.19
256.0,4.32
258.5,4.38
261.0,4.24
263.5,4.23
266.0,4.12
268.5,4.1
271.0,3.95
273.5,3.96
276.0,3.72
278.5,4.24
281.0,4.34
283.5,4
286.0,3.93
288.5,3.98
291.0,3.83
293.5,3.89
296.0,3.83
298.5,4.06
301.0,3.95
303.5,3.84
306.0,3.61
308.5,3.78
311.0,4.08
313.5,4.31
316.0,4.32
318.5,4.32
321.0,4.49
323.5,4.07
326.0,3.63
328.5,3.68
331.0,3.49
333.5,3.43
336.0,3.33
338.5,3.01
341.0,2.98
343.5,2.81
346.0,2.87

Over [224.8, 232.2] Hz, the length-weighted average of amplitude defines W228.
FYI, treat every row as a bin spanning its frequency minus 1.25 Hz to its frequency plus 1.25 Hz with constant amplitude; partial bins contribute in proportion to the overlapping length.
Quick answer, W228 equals 4.1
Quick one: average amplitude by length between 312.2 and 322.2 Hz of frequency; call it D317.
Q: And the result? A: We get 4.36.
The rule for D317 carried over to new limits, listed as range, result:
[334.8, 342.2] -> 3.11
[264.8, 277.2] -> 3.97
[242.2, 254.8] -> 4.24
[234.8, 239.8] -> 4.26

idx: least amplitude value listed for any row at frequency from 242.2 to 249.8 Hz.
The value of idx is 4.12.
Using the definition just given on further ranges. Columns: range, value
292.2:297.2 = 3.83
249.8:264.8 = 4.19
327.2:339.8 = 3.01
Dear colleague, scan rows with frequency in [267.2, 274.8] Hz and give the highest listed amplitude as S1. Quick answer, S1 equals 4.1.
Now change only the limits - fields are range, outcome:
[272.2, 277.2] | 3.96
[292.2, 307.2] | 4.06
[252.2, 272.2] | 4.38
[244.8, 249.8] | 4.15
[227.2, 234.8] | 4.24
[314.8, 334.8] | 4.49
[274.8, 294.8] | 4.34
